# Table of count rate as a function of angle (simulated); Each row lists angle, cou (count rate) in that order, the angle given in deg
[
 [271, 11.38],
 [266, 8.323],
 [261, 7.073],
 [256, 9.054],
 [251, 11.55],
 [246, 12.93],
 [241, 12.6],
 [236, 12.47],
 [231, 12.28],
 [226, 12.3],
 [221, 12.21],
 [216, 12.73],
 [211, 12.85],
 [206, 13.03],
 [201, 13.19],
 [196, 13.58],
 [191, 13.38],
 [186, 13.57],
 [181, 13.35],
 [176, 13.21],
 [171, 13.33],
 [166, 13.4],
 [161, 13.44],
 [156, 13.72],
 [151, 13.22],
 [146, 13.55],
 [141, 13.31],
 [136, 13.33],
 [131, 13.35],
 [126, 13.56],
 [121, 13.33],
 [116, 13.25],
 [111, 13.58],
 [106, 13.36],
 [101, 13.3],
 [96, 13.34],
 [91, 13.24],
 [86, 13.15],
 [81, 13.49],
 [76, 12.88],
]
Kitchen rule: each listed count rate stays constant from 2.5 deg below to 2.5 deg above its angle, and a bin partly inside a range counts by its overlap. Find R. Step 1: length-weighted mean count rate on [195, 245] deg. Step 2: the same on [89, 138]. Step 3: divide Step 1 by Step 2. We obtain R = 0.95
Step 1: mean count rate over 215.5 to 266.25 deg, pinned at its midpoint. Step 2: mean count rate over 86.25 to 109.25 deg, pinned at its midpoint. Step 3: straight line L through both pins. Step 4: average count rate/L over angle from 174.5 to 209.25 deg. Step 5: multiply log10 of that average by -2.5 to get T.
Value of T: -0.11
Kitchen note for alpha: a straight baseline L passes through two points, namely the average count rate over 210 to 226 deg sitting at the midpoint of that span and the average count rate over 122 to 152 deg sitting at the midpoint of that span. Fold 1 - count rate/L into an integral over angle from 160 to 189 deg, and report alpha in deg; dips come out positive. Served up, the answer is -0.9 deg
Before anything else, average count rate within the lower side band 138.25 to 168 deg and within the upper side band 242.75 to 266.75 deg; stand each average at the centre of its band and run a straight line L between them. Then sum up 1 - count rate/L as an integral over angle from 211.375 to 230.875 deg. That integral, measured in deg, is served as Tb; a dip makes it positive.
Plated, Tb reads -2.3 deg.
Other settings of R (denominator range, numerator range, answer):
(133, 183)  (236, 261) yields 0.84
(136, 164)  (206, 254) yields 0.93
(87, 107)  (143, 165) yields 1.01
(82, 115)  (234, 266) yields 0.80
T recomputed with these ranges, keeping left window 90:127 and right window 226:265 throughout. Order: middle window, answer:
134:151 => -0.047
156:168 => -0.083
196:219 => -0.111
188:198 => -0.129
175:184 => -0.095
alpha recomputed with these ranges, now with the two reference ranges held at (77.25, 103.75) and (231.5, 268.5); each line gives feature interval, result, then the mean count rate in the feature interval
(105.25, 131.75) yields -1.22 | 13.4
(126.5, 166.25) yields -3.41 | 13.4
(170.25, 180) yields -1.13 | 13.3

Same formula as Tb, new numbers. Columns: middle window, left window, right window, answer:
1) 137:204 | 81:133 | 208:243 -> -2.6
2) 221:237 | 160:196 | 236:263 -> -1.0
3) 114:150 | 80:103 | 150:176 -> 0.0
